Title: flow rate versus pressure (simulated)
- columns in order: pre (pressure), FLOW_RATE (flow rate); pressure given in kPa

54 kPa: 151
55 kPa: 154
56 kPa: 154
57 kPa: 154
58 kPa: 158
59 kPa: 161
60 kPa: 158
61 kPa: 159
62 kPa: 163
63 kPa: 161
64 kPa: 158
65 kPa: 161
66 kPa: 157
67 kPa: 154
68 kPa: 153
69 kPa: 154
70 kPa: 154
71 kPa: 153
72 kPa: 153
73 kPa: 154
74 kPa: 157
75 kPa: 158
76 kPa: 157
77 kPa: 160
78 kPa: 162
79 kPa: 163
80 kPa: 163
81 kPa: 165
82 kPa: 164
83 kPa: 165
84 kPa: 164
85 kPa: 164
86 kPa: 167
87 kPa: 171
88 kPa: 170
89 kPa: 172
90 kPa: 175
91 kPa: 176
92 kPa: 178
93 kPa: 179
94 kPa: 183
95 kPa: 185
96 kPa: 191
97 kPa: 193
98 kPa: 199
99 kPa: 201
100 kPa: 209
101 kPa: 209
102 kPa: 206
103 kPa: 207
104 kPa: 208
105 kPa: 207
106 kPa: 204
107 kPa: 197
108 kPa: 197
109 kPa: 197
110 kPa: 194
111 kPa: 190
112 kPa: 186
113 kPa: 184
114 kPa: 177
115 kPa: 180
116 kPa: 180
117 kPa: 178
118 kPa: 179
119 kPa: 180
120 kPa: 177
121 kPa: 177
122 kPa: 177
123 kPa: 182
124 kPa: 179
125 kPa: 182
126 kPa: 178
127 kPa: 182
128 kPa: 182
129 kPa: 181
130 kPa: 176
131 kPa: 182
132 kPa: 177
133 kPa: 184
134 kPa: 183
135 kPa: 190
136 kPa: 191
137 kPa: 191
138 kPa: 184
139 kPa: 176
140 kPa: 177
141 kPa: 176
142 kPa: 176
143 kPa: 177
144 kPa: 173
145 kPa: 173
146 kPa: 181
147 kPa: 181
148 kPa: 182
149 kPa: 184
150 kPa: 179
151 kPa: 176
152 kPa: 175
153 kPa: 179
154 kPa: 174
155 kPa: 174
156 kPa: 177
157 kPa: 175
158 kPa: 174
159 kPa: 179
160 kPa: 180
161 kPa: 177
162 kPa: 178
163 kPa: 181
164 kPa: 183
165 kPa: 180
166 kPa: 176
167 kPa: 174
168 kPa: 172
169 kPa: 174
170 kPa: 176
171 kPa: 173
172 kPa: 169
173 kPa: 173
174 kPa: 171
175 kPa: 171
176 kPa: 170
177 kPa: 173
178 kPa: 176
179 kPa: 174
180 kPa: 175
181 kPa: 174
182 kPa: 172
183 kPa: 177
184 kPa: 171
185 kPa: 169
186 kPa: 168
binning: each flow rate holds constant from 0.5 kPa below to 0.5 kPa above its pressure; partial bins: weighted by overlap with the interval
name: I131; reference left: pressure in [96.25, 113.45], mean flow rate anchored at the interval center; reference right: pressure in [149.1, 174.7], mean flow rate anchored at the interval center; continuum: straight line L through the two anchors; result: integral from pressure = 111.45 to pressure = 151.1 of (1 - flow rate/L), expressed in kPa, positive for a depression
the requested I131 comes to 1.7 kPa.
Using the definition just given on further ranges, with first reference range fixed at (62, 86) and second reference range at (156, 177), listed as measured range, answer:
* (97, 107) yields -2.5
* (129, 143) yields -1.0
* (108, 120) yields -1.3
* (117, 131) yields -1.0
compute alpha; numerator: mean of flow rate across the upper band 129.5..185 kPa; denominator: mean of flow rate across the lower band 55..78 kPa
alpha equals 1.13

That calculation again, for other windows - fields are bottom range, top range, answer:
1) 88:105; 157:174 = 0.92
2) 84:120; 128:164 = 0.96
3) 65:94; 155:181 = 1.07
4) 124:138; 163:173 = 0.96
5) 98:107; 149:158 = 0.86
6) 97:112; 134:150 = 0.90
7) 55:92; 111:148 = 1.12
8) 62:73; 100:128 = 1.21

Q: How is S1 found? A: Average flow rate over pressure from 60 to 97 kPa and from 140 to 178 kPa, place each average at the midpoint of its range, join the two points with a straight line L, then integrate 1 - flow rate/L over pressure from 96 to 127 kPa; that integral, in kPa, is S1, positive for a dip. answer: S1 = -3.8 kPa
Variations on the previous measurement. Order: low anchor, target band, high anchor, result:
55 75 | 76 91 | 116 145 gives -0.3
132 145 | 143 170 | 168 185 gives 0.0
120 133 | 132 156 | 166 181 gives -0.3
